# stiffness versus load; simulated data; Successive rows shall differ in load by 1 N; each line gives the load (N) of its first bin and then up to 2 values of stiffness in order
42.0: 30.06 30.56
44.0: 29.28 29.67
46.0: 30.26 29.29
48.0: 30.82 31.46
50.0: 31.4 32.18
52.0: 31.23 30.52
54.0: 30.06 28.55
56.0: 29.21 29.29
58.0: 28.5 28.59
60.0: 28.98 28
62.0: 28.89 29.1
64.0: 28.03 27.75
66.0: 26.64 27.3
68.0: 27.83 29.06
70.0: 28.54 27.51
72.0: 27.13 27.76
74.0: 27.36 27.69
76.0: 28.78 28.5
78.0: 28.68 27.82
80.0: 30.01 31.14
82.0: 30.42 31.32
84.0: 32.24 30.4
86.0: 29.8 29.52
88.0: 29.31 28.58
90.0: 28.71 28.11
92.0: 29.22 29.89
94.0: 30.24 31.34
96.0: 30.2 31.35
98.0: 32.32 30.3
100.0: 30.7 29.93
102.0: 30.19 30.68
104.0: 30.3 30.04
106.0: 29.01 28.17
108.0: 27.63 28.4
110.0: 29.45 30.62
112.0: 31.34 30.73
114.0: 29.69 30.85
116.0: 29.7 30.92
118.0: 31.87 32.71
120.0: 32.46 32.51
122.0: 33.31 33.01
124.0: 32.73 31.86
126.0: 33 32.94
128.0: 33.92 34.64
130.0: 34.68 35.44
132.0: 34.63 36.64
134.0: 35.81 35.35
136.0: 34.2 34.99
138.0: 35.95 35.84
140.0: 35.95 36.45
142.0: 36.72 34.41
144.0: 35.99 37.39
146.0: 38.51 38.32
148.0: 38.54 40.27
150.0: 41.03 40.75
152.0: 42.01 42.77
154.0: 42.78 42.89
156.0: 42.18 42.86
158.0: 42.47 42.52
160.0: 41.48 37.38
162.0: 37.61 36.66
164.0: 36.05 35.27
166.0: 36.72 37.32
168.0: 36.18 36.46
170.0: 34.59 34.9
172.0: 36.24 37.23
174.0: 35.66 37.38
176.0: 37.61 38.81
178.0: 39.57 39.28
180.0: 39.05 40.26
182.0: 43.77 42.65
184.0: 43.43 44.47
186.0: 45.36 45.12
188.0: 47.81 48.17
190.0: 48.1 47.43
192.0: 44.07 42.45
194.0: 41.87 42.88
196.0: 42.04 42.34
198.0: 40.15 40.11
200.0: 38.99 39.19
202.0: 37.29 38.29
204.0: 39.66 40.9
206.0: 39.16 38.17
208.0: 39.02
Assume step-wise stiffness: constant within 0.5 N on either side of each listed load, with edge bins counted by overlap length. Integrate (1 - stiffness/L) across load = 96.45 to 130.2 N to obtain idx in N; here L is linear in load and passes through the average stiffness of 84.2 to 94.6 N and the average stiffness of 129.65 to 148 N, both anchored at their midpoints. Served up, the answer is 1.5 N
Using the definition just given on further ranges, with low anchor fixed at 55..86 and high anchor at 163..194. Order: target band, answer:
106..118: 1.2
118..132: 0.5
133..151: -0.2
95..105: 0.4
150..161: -1.2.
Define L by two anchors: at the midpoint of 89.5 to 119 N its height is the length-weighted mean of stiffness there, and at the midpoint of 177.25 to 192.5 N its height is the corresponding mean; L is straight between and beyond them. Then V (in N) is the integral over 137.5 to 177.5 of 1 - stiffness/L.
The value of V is 0.8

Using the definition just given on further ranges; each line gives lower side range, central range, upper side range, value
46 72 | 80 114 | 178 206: 2.9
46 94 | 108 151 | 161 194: 1.4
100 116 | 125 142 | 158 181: -1.0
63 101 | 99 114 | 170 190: 1.1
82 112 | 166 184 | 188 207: 0.5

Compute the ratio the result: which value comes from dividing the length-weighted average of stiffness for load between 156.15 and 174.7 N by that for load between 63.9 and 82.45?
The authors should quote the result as 1.33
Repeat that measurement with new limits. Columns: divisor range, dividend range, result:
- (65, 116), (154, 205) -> 1.37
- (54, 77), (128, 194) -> 1.39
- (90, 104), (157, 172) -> 1.24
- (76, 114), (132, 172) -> 1.27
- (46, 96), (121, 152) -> 1.22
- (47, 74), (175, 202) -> 1.46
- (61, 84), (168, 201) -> 1.44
